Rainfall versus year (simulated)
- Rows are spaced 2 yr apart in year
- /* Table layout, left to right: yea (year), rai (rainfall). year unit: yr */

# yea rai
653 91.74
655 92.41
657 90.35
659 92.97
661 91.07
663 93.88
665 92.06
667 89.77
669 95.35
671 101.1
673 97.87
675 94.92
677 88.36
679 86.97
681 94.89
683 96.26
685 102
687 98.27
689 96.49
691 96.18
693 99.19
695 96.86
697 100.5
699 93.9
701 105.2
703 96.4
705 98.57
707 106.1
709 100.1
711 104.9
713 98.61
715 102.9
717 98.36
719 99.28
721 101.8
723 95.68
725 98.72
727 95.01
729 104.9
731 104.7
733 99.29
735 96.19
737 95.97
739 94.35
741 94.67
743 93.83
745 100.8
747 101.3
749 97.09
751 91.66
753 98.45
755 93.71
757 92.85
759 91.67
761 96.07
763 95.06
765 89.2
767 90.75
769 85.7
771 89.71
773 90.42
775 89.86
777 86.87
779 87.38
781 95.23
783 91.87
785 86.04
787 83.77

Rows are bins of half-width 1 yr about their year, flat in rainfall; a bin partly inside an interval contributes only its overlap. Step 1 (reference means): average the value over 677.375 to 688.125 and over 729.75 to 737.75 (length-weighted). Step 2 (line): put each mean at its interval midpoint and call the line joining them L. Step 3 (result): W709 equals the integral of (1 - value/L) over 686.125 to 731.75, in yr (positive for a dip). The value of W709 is -1.08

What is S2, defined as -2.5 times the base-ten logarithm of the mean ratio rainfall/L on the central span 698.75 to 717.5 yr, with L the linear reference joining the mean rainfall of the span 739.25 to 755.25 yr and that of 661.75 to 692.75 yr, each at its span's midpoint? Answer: -0.06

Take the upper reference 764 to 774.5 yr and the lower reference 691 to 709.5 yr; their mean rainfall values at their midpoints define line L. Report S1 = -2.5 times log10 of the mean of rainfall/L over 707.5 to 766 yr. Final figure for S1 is -0.04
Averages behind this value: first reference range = 99.4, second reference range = 89.2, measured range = 97.6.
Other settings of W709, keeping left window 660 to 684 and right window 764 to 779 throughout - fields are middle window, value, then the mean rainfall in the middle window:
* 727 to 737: -1.0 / 100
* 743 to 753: -0.8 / 97.4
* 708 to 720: -1.2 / 101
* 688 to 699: -0.6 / 97.5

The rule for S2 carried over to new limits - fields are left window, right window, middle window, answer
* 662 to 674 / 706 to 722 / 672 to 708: 0.01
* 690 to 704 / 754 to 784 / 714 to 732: -0.05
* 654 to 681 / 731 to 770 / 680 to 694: -0.05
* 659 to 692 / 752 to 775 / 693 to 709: -0.06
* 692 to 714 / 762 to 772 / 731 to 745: -0.02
